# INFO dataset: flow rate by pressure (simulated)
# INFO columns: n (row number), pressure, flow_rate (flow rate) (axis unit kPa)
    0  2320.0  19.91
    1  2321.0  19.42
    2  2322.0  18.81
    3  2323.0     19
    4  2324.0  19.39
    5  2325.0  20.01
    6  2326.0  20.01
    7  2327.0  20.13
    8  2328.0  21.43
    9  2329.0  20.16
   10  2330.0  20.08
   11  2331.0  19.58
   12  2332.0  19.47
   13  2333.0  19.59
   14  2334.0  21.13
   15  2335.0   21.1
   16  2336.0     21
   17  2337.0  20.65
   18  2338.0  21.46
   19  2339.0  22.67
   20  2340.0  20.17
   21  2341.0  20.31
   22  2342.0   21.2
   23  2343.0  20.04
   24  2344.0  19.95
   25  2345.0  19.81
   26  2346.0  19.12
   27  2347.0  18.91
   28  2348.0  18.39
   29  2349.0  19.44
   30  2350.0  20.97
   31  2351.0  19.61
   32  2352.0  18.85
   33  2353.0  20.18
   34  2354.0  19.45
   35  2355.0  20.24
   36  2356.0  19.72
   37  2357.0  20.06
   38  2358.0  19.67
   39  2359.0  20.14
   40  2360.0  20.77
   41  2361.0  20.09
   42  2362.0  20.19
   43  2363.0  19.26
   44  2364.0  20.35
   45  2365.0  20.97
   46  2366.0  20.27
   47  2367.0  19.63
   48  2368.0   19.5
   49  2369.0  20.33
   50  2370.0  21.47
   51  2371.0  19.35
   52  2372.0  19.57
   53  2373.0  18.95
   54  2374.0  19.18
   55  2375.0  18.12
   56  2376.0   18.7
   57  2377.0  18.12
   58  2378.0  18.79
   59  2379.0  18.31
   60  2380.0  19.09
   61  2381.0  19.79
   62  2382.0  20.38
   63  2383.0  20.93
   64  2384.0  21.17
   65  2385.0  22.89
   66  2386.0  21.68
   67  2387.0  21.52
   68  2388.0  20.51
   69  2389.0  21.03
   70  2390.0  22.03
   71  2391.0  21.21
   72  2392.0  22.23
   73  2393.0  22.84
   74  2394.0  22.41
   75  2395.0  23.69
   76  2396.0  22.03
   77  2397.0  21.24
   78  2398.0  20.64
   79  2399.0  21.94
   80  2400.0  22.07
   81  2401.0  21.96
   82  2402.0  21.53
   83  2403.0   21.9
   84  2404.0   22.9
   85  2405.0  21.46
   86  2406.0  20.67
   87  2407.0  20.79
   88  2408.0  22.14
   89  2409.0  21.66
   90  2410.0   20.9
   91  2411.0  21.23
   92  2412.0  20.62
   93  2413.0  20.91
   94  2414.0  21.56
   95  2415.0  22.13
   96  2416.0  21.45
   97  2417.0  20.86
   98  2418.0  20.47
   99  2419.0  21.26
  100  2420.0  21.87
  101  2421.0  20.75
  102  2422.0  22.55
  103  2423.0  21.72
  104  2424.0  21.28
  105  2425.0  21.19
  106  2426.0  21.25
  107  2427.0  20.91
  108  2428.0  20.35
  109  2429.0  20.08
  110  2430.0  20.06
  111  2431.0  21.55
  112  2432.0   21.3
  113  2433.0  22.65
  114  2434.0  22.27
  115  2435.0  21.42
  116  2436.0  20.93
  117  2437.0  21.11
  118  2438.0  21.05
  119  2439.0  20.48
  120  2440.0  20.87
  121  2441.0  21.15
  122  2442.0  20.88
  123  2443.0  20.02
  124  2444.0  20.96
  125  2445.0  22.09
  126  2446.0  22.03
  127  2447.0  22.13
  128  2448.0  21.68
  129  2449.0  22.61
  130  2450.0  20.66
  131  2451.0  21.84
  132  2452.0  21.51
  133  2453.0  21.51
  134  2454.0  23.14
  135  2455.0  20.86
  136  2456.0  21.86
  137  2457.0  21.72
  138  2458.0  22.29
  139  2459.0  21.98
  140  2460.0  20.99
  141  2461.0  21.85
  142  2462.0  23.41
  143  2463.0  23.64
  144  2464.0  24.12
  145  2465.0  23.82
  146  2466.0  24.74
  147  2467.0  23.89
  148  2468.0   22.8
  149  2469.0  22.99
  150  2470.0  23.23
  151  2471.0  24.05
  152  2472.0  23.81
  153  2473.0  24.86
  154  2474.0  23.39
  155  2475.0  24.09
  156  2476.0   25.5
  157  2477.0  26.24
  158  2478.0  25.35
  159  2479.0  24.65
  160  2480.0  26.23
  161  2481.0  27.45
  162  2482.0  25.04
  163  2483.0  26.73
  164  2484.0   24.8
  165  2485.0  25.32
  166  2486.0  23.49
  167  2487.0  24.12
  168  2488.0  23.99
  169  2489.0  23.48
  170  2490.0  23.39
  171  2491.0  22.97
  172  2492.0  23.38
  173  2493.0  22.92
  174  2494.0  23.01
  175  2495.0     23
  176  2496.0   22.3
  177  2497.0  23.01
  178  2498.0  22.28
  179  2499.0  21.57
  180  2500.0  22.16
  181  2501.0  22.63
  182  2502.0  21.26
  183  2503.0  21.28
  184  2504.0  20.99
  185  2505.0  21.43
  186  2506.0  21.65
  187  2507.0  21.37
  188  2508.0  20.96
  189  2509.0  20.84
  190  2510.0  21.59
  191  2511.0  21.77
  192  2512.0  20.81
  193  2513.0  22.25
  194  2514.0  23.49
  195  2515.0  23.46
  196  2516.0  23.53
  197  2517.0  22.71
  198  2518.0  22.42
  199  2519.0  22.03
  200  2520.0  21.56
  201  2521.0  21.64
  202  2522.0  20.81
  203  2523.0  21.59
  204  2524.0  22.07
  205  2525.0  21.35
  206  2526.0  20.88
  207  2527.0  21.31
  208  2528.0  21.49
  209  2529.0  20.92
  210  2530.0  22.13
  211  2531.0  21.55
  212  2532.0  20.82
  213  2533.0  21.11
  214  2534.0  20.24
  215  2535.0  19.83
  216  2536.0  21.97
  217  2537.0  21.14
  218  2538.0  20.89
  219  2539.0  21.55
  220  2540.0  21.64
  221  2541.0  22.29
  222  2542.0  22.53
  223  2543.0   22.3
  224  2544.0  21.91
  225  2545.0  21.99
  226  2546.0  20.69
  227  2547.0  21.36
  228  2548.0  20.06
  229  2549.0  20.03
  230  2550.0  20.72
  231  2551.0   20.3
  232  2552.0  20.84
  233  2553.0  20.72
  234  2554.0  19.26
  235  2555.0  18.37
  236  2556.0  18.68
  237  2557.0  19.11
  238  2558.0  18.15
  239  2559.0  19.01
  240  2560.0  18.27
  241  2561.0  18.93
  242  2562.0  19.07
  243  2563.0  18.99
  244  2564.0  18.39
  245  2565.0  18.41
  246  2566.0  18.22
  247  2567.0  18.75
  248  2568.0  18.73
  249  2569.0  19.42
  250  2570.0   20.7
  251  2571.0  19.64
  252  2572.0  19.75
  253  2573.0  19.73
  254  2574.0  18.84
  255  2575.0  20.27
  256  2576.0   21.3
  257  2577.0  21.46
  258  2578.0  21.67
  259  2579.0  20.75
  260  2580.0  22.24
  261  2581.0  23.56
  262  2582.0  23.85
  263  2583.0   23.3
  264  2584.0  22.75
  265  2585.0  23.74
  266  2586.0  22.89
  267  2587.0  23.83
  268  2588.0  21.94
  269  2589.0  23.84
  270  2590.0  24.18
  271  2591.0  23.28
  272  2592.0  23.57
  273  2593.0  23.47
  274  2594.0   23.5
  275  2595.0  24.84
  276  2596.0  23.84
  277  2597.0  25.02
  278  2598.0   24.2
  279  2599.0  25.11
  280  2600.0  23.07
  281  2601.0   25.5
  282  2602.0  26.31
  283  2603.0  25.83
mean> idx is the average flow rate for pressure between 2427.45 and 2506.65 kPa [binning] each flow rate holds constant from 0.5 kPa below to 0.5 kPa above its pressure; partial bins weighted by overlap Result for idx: 22.7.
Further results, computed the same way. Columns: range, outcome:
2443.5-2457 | 21.8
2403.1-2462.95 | 21.4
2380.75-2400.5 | 21.6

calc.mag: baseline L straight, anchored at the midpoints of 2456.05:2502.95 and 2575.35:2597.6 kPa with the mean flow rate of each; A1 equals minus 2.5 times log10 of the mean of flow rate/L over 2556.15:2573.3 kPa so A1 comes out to 0.22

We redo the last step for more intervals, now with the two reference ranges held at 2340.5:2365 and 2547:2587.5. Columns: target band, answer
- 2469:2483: -0.23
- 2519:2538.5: -0.05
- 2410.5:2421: -0.06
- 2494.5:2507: -0.09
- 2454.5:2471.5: -0.14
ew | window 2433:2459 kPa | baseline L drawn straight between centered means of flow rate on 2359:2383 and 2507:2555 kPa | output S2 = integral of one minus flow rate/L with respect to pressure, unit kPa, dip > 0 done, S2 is -1.32 kPa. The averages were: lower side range 19.7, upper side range 21.4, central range 21.5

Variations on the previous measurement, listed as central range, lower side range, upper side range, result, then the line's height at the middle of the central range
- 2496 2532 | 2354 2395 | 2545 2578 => -3.6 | 19.8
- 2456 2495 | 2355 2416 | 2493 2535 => -4.4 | 21.5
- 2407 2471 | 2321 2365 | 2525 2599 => -3.6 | 20.6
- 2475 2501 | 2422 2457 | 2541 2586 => -3.8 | 21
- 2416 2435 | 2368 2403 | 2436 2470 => 0.2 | 21.5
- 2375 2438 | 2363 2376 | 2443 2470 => -1.0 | 20.8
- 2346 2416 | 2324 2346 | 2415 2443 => 0.7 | 20.8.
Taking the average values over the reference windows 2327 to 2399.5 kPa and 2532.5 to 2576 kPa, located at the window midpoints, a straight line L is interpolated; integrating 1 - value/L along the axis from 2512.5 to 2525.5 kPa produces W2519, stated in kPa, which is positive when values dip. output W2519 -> -1.4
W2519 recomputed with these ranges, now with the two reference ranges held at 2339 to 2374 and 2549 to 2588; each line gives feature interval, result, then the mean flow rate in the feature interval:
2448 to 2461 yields -1.0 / 21.7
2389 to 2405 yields -1.6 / 22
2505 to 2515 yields -0.7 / 21.7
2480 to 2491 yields -2.5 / 24.8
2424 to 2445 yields -1.0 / 21.1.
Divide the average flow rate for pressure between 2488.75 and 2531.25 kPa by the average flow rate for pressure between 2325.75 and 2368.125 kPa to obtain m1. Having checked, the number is 1.09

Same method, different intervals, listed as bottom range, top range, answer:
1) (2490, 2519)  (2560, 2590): 0.94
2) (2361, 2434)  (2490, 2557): 1.03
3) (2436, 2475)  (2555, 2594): 0.94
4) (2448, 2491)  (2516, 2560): 0.89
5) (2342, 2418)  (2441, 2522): 1.11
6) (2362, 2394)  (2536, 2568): 0.99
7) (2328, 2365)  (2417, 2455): 1.06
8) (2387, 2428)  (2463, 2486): 1.14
